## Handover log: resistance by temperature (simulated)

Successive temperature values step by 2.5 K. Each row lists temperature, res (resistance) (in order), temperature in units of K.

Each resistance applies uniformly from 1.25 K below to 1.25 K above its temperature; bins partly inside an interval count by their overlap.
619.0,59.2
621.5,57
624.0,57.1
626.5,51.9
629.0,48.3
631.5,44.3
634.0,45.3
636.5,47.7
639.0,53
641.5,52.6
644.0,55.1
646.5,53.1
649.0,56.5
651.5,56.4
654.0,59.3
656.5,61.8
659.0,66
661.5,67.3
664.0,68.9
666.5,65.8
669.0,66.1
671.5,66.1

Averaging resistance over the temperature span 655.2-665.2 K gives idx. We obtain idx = 66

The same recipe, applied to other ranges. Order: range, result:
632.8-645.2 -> 50.7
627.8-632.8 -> 46.3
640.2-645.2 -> 53.8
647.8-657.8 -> 58.5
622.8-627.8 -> 54.4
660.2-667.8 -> 67.3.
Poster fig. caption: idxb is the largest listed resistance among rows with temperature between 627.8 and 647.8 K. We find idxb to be 55.1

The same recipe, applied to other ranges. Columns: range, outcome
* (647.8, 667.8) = 68.9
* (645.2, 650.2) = 56.5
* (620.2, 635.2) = 57.1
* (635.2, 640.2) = 53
